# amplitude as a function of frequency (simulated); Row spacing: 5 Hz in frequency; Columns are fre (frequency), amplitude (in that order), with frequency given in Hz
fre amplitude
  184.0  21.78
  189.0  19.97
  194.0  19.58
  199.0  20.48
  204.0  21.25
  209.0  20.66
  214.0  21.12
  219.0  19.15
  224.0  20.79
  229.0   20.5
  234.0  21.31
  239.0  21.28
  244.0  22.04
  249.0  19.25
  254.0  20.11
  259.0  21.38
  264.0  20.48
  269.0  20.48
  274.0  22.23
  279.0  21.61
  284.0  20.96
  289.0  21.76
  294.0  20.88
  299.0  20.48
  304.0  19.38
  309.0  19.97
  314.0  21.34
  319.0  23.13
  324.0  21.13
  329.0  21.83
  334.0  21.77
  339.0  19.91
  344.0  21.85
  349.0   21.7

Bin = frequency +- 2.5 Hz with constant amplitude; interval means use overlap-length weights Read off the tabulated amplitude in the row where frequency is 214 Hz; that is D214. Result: 21.12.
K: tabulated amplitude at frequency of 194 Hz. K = 19.58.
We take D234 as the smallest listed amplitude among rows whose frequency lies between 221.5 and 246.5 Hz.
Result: 20.5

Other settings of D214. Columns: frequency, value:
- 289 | 21.76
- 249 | 19.25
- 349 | 21.7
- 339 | 19.91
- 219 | 19.15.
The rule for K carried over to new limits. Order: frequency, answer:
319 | 23.13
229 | 20.5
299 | 20.48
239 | 21.28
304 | 19.38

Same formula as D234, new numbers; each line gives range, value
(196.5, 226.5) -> 19.15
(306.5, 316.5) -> 19.97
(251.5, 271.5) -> 20.11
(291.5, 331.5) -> 19.38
